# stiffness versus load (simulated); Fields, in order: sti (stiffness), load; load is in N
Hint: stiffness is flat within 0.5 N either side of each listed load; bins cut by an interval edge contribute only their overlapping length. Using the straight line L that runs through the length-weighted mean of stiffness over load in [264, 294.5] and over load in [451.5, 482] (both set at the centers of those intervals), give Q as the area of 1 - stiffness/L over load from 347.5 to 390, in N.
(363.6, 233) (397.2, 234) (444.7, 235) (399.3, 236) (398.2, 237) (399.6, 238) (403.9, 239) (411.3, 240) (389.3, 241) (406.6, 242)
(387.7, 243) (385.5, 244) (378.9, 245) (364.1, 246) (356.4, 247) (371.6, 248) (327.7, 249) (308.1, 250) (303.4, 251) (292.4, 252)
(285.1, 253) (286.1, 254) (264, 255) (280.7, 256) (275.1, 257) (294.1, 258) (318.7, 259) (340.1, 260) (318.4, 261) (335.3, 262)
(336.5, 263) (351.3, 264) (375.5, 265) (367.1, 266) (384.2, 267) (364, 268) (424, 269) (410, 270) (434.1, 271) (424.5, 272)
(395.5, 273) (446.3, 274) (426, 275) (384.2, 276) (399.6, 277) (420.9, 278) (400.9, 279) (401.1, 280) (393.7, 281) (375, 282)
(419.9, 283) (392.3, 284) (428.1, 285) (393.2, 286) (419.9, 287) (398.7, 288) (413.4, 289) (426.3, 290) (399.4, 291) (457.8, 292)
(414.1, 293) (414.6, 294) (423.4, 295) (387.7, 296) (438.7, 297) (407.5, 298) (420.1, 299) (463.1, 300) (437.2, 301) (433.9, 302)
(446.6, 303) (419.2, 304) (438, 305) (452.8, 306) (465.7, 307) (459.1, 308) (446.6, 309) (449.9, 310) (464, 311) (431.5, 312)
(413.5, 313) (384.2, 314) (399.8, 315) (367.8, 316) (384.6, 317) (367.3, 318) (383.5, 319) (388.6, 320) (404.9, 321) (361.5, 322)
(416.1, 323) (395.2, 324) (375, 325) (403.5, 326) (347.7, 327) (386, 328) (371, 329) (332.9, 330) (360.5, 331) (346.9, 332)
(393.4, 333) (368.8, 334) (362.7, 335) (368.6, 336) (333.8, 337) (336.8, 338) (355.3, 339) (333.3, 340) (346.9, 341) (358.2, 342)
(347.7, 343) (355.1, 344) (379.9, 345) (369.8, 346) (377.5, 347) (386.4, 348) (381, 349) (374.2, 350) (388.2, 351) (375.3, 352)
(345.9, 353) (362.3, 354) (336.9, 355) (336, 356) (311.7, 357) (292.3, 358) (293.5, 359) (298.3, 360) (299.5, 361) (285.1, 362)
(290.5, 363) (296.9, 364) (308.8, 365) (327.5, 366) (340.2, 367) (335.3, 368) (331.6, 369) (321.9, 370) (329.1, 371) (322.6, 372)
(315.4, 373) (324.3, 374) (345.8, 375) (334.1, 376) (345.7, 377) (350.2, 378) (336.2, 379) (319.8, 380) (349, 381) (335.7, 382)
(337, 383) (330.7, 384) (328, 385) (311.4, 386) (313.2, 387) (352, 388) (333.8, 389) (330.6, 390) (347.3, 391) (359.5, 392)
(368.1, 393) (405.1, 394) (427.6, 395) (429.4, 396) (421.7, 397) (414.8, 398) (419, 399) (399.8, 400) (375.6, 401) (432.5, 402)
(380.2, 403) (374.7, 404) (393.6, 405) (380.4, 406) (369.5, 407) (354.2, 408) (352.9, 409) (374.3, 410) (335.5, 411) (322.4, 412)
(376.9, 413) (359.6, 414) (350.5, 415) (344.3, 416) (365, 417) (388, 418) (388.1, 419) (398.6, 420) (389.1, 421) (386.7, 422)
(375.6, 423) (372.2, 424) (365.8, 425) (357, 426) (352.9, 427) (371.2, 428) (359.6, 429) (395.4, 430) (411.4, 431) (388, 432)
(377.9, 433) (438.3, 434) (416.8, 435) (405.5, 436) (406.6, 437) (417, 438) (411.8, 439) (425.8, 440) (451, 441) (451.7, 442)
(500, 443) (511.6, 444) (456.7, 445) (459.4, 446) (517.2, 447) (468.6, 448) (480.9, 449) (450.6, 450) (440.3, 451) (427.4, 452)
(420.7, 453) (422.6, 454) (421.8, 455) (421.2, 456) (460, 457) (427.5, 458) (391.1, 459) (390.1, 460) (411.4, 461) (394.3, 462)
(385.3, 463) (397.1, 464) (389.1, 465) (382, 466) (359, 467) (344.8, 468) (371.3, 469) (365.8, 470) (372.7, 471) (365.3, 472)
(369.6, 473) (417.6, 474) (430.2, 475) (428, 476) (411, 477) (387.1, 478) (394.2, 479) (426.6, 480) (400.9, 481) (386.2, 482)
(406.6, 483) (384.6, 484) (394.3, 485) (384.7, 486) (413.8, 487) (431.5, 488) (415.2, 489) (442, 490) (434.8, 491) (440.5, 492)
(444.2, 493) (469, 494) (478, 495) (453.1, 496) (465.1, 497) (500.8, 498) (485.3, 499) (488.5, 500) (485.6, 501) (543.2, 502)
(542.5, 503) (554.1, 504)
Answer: 7.49 N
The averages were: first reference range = 406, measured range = 332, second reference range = 399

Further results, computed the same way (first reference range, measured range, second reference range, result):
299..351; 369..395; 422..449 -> 4.2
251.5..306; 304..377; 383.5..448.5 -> 4.7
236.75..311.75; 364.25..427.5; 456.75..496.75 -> 6.5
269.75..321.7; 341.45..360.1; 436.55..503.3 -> 3.0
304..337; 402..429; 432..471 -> 2.9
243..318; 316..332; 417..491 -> 0.7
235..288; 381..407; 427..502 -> 2.1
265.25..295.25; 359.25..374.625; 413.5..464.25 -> 3.6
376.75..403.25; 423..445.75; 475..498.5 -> -1.0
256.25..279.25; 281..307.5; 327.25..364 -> -4.2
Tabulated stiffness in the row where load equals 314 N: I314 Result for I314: 384.2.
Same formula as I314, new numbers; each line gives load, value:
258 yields 294.1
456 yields 421.2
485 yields 394.3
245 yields 378.9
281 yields 393.7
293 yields 414.1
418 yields 388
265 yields 375.5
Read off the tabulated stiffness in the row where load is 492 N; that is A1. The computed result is 440.5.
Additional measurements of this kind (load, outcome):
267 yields 384.2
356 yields 336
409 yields 352.9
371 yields 329.1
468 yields 344.8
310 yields 449.9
